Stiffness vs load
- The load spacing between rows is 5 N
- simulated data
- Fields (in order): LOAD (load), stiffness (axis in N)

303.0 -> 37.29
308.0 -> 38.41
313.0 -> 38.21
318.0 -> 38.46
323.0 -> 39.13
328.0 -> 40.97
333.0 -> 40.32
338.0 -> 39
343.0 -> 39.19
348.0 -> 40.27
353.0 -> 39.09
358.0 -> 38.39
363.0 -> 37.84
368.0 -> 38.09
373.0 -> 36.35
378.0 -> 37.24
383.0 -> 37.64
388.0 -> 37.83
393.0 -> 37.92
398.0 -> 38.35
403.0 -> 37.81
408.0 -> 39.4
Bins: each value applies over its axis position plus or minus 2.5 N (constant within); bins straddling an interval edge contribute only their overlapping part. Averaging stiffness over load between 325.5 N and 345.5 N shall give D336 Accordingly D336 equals 39.9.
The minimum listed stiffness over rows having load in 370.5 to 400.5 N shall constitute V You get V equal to 36.35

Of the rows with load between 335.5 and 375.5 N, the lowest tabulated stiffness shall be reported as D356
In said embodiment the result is 36.35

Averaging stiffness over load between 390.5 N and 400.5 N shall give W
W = 38.1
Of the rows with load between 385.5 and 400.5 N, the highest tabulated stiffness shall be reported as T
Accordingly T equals 38.35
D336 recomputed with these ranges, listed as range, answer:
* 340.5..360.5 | 39.2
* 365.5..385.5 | 37.3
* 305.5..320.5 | 38.4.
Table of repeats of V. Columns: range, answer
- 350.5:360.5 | 38.39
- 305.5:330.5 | 38.21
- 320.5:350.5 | 39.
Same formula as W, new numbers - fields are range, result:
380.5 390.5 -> 37.7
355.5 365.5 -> 38.1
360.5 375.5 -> 37.4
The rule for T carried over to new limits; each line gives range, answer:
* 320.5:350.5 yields 40.97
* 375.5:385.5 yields 37.64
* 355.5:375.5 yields 38.39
